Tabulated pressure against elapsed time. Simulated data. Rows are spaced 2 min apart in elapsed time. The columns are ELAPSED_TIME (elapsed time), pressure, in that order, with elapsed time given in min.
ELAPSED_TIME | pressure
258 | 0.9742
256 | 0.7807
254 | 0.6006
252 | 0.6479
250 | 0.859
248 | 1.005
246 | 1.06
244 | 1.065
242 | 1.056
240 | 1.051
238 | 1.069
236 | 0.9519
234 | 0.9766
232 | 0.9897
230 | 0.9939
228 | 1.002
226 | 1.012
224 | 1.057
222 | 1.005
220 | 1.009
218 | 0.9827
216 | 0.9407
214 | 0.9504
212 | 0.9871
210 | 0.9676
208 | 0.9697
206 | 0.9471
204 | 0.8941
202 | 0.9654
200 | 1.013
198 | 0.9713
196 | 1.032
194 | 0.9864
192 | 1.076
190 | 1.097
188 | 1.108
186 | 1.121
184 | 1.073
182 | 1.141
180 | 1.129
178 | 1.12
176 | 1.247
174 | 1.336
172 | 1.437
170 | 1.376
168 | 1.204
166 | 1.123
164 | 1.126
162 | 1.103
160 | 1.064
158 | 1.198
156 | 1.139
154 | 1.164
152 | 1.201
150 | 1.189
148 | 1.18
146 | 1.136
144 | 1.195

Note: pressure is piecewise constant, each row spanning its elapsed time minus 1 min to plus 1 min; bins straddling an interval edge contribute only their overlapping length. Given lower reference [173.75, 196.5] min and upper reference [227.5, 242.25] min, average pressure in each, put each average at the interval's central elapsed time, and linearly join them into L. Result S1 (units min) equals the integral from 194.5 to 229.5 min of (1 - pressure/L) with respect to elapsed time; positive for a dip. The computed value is 2.49 min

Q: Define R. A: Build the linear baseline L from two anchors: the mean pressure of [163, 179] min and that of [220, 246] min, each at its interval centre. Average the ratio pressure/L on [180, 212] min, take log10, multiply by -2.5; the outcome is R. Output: 0.13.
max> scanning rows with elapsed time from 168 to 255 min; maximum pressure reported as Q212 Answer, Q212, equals 1.437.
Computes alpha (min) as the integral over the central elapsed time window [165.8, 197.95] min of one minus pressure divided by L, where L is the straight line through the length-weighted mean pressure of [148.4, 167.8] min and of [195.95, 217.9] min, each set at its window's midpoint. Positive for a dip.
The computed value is -2.9 min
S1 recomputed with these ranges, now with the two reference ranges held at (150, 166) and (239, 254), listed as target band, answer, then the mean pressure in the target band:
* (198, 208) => 0.79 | 0.958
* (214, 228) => 0.00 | 0.998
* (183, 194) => -0.12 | 1.09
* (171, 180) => -1.34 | 1.27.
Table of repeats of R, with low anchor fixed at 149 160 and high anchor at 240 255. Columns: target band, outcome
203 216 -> 0.07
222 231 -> -0.05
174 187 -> -0.06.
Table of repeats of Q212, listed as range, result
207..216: 0.9871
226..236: 1.012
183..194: 1.121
